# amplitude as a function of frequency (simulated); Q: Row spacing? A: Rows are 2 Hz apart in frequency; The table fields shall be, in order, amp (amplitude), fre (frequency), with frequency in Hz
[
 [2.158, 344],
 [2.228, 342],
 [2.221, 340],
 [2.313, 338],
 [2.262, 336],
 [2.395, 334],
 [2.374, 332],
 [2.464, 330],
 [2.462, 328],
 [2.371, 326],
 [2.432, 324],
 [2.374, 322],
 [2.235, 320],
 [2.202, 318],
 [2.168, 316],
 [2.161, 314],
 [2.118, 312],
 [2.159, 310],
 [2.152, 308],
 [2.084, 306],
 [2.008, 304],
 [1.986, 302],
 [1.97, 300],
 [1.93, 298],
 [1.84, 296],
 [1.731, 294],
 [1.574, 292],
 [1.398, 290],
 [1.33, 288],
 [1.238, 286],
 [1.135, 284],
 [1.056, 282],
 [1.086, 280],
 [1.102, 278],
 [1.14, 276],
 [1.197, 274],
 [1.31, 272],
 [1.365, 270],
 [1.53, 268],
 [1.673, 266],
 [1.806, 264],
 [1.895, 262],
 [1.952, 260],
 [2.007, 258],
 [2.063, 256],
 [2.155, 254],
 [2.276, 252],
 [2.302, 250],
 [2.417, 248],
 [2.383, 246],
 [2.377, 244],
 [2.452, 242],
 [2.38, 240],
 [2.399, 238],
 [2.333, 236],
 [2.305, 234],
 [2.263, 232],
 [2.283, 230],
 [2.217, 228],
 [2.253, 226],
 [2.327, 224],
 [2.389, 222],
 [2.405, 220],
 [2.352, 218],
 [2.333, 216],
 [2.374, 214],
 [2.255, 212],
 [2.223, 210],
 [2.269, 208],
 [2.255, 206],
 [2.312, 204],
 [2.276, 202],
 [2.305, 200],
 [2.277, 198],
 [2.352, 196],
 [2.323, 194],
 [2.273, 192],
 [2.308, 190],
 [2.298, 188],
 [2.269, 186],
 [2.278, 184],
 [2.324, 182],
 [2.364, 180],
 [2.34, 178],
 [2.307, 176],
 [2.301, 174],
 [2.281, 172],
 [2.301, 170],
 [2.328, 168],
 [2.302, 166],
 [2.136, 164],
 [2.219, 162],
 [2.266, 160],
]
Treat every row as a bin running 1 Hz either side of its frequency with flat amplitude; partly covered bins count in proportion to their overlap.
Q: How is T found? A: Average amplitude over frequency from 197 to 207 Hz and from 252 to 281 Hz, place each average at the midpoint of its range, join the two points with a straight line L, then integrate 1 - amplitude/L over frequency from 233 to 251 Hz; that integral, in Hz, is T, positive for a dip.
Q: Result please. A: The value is -4.9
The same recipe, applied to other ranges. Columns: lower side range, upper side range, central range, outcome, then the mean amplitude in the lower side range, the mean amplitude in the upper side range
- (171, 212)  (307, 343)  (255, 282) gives 8.9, 2.3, 2.28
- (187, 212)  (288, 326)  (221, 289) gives 8.4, 2.29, 2.02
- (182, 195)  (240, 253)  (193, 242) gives 0.4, 2.29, 2.37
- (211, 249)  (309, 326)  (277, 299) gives 8.4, 2.34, 2.24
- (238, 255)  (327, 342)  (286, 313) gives 5.8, 2.35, 2.35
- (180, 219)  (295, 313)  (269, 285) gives 7.0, 2.3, 2.03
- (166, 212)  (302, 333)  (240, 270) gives 2.5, 2.3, 2.24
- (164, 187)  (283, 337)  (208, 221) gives -0.6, 2.3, 2.02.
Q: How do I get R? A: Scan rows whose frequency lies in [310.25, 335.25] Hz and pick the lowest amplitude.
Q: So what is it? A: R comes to 2.118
